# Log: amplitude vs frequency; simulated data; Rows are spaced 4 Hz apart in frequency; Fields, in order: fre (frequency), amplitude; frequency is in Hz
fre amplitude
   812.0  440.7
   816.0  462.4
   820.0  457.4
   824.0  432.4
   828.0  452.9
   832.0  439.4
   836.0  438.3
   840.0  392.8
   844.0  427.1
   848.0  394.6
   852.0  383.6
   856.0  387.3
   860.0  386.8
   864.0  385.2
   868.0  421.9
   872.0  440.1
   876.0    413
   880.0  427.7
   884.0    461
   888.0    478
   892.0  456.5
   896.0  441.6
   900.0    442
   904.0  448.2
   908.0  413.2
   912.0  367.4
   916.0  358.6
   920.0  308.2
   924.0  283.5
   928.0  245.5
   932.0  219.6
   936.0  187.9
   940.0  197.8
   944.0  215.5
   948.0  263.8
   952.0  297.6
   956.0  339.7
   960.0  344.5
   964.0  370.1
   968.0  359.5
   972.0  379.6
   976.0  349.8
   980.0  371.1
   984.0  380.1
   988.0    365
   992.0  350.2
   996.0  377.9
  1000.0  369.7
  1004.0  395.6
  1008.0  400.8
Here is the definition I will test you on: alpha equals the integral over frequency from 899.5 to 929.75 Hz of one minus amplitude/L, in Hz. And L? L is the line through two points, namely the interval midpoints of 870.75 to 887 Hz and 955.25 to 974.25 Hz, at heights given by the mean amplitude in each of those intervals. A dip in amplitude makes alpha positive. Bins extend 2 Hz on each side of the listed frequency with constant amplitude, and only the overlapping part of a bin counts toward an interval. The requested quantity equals 3.8 Hz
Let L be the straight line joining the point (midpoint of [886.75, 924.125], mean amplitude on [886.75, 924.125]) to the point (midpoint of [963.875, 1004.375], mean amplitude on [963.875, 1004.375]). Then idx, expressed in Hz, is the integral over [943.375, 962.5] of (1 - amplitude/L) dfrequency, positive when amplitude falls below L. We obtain 4.1 Hz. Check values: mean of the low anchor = 404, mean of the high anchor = 369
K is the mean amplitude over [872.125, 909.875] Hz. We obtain 442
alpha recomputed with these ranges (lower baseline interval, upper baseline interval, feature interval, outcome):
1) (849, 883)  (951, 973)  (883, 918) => -3.8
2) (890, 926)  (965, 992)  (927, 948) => 9.1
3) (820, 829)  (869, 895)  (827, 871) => 3.5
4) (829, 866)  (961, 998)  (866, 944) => 4.9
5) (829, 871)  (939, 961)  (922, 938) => 3.7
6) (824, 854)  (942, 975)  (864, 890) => -3.2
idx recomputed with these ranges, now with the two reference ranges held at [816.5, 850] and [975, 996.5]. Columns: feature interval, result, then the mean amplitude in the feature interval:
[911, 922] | 1.5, 343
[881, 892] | -1.5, 463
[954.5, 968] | 0.8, 353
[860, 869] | 0.4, 398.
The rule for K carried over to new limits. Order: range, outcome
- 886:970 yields 335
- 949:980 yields 347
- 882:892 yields 467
